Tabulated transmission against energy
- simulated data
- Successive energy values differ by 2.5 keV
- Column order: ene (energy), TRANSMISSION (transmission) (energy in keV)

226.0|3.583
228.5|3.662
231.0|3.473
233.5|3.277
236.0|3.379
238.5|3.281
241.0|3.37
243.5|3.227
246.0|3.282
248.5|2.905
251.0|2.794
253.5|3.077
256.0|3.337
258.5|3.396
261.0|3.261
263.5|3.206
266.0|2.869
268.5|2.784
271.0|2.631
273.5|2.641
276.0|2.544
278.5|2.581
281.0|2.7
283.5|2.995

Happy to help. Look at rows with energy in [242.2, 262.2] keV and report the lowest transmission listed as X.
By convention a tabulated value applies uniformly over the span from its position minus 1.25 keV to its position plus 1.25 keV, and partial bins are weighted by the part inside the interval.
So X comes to 2.794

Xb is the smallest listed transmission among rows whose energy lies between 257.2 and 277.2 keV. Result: 2.544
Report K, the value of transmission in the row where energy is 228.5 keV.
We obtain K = 3.662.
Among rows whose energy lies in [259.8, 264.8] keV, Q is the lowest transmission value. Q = 3.206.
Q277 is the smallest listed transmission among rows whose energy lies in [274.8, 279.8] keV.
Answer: 2.544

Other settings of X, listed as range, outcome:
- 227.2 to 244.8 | 3.227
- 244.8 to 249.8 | 2.905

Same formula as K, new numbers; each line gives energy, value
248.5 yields 2.905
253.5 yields 3.077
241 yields 3.37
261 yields 3.261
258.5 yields 3.396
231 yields 3.473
